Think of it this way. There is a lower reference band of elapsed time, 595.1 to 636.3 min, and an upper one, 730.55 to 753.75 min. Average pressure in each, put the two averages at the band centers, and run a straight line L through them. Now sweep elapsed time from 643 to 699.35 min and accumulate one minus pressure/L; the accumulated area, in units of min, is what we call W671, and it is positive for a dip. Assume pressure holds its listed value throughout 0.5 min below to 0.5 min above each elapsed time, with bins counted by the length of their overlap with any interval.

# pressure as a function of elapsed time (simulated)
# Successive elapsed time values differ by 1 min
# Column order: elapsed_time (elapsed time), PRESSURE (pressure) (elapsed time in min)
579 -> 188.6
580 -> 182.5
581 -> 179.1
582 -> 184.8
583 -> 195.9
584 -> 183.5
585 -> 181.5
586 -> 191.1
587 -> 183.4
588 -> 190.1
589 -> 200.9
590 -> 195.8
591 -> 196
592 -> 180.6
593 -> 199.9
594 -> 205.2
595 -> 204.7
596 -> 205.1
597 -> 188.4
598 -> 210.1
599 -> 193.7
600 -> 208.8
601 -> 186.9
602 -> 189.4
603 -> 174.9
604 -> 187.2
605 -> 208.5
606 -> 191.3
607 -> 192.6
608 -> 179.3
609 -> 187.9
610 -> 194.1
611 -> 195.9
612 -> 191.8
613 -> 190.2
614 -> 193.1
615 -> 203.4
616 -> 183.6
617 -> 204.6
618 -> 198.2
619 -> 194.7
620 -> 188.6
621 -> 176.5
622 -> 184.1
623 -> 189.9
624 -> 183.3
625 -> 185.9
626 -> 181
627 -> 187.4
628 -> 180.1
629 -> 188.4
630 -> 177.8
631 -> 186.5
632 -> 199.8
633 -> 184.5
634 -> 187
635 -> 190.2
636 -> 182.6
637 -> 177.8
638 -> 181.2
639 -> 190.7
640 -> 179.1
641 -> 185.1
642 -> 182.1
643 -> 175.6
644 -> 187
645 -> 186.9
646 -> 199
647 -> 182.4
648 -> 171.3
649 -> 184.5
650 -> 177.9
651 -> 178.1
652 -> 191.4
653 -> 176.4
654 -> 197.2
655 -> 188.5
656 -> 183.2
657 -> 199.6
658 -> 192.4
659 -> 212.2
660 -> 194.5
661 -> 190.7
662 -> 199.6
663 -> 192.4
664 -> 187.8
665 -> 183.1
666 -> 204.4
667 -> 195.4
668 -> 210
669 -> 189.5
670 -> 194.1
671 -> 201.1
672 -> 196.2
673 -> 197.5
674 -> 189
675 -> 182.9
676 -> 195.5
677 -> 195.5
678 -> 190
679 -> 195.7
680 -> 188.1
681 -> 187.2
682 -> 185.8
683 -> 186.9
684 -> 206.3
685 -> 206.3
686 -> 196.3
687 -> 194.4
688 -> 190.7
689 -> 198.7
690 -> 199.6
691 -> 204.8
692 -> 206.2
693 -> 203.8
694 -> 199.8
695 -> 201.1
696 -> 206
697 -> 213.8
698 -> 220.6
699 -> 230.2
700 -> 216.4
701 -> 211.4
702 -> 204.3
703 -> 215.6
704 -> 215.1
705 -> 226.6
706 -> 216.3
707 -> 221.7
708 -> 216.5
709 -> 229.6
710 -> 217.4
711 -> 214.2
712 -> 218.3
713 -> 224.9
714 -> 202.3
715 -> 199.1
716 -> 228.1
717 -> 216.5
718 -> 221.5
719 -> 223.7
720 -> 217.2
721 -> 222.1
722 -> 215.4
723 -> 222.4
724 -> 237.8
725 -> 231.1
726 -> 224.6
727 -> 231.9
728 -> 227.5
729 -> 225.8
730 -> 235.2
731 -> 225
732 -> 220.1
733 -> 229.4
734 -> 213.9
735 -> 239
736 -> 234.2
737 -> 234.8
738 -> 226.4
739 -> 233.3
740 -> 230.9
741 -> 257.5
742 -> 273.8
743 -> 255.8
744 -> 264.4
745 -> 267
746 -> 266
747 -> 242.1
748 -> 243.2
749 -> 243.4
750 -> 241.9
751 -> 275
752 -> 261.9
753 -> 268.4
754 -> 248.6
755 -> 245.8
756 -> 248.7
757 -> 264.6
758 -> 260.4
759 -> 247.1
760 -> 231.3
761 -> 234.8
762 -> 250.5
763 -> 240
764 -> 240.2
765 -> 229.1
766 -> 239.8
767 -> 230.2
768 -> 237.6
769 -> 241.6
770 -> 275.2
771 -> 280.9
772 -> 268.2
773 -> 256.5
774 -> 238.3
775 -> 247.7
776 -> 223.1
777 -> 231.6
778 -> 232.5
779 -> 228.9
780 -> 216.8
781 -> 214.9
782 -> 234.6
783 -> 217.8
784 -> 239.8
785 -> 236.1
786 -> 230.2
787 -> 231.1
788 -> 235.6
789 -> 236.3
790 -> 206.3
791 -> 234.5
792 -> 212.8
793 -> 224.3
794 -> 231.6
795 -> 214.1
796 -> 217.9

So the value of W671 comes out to 5.3 min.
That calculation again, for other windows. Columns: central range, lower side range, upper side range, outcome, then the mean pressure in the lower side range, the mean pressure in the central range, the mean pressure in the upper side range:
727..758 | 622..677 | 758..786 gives -2.4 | 189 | 245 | 240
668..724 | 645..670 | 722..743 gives 1.4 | 191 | 207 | 233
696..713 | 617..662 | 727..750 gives 0.3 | 187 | 218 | 240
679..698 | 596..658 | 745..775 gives 1.6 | 188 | 199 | 250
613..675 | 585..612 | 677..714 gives 3.4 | 194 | 189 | 207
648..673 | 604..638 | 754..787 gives 1.3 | 189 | 192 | 241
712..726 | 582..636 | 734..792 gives 0.5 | 191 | 220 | 243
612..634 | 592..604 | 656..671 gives 0.8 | 196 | 189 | 196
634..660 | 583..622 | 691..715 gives 2.0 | 193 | 186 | 214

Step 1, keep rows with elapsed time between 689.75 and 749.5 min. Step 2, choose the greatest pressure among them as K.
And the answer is 273.8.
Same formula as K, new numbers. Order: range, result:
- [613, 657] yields 204.6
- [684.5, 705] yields 230.2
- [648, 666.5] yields 212.2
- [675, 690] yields 206.3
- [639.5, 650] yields 199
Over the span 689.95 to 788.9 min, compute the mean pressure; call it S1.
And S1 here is 232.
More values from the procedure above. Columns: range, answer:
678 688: 194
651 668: 193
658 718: 204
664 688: 194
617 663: 187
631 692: 191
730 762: 246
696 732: 220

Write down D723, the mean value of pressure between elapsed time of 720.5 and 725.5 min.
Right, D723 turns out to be 226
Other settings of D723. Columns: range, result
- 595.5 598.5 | 201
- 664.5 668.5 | 198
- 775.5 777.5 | 227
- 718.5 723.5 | 220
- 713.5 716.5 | 210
